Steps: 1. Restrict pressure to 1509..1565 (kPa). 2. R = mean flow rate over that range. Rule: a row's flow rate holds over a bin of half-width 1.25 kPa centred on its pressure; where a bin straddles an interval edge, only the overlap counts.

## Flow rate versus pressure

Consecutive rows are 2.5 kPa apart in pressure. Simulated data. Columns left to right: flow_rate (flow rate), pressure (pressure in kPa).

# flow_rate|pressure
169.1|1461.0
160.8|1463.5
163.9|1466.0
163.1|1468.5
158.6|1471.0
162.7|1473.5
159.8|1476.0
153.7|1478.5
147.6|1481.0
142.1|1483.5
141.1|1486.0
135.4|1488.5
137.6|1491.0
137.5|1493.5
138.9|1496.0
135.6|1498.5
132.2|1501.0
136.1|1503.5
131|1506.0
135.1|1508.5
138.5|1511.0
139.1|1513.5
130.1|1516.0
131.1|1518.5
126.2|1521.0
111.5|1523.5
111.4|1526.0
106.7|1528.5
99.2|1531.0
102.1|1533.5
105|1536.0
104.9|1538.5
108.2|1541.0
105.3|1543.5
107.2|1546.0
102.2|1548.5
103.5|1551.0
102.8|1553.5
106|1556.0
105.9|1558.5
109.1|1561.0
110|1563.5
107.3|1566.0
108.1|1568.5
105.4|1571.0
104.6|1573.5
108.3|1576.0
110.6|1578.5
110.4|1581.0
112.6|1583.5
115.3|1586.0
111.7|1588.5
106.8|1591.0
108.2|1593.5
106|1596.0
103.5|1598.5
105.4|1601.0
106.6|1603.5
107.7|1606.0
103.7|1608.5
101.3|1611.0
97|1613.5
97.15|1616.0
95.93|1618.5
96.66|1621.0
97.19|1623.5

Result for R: 112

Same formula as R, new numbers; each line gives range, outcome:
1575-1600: 109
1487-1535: 127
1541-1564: 106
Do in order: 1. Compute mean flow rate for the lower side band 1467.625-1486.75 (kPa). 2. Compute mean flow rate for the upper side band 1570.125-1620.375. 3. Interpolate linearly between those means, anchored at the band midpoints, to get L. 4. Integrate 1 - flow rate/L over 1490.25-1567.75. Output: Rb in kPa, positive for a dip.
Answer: 8.9 kPa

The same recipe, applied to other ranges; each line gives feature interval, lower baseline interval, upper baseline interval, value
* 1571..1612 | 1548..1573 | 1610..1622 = -2.55 kPa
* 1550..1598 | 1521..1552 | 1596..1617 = -1.55 kPa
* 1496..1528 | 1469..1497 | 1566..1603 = 1.56 kPa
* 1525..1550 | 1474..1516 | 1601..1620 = 4.13 kPa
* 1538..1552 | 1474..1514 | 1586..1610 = 2.13 kPa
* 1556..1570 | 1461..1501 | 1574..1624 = 1.28 kPa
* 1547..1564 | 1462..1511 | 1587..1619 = 2.20 kPa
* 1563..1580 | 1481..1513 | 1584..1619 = 0.98 kPa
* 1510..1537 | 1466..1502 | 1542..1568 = 1.36 kPa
